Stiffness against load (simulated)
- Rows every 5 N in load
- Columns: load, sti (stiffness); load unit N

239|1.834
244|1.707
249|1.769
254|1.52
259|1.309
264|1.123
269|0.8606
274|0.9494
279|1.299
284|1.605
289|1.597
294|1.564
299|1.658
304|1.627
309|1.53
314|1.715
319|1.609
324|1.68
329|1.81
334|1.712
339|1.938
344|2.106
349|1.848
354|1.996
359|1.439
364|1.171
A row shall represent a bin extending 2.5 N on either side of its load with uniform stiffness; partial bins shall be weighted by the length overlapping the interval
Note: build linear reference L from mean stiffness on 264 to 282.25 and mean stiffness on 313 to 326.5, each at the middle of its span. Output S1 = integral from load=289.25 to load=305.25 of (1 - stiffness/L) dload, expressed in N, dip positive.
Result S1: -2.77 N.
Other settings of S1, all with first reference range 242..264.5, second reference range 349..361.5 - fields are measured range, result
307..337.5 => -0.3 N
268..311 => 4.6 N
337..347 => -1.8 N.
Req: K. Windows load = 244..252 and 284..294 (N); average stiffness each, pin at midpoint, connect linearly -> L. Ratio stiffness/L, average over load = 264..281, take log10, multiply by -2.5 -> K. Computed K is 0.50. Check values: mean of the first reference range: 1.73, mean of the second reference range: 1.59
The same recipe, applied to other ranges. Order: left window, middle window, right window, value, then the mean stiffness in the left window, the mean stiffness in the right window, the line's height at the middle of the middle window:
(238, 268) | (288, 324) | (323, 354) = 0.069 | 1.49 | 1.87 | 1.73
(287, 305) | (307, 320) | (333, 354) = 0.068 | 1.61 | 1.93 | 1.73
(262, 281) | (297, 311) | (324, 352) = -0.114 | 1.05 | 1.87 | 1.45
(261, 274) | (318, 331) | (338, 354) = -0.001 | 0.996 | 1.97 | 1.7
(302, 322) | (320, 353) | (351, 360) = -0.084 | 1.62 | 1.77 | 1.71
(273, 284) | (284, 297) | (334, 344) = -0.148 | 1.26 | 1.92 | 1.39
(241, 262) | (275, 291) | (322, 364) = 0.140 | 1.57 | 1.78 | 1.64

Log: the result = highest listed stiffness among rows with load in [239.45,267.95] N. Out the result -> 1.769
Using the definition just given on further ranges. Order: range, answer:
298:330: 1.81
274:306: 1.658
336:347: 2.106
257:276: 1.309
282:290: 1.605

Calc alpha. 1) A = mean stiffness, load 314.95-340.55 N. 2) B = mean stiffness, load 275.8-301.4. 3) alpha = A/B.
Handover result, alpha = 1.1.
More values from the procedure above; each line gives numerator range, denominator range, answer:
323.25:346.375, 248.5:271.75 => 1.46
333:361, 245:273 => 1.41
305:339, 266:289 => 1.38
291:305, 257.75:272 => 1.50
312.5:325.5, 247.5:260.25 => 1.08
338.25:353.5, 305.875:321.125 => 1.22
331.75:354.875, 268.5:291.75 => 1.47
